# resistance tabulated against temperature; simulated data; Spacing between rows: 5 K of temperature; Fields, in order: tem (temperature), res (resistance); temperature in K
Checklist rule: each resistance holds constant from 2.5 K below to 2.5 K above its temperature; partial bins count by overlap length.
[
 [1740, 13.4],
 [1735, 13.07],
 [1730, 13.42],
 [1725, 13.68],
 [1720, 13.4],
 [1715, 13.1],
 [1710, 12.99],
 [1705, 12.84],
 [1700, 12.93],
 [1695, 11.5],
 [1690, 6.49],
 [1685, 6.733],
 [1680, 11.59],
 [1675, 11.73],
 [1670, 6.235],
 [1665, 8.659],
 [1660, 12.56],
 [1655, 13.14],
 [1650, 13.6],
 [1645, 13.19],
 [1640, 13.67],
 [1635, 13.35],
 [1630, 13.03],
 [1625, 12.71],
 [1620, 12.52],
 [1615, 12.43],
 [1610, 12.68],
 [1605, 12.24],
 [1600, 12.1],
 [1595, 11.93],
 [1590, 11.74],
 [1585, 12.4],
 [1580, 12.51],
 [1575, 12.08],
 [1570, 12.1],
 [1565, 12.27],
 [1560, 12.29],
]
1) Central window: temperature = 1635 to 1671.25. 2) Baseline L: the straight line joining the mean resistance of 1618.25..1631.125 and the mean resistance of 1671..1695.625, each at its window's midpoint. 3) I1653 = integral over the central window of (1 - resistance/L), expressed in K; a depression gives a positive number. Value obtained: -2.5 K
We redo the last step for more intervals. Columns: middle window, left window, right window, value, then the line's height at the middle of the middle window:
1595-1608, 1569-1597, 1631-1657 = 0.4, 12.5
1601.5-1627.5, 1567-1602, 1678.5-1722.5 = -1.3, 11.9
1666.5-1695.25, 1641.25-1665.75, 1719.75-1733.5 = 9.1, 12.9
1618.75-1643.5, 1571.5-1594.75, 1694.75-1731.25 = -1.2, 12.5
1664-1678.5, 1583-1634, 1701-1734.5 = 4.3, 12.9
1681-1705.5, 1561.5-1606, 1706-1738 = 5.8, 13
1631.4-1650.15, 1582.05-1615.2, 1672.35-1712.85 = -2.9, 11.6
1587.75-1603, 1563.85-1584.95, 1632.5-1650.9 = 0.8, 12.6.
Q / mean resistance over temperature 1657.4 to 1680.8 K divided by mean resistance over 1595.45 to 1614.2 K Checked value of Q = 0.82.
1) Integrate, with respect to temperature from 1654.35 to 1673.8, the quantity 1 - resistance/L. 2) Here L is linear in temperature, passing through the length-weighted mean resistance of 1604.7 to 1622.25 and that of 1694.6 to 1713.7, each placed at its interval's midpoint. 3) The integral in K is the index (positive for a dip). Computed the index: 4.1 K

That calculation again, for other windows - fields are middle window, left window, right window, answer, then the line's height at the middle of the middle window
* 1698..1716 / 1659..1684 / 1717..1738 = -1.32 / 12.1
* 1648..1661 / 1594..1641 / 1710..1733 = -0.24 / 12.9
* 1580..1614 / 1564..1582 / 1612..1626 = 0.48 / 12.4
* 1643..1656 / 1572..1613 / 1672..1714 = -2.14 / 11.5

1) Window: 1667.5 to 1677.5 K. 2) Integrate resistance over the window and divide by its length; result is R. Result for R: 8.98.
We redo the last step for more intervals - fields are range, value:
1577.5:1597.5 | 12.1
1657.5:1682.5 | 10.2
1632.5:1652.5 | 13.5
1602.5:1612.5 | 12.5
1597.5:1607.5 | 12.2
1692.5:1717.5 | 12.7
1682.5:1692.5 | 6.61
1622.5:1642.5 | 13.2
